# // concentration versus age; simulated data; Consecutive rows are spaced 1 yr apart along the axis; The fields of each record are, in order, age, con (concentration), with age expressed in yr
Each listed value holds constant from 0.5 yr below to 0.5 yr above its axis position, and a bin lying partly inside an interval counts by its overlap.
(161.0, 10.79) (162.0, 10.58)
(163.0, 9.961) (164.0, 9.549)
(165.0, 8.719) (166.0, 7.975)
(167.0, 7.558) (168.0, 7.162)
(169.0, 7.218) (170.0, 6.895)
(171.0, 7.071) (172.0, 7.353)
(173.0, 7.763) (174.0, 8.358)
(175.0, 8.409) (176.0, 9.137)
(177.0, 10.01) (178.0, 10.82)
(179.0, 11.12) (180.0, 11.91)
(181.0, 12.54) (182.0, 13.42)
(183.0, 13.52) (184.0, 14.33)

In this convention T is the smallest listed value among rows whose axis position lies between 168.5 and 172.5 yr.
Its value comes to 6.895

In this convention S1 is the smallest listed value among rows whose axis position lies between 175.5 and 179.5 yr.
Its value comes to 9.137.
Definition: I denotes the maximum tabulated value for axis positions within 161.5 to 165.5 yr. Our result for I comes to 10.58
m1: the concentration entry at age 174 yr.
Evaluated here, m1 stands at 8.358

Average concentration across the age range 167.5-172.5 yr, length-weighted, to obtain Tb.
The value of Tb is 7.14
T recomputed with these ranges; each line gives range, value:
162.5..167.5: 7.558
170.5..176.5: 7.071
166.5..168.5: 7.162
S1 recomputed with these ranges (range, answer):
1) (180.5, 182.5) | 12.54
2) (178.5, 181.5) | 11.12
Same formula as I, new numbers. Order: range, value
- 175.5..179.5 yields 11.12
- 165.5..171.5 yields 7.975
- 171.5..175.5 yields 8.409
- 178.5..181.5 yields 12.54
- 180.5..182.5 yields 13.42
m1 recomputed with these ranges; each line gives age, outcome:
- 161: 10.79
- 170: 6.895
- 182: 13.42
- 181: 12.54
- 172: 7.353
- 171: 7.071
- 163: 9.961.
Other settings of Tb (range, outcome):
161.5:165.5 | 9.7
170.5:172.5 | 7.21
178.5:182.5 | 12.2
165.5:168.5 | 7.57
